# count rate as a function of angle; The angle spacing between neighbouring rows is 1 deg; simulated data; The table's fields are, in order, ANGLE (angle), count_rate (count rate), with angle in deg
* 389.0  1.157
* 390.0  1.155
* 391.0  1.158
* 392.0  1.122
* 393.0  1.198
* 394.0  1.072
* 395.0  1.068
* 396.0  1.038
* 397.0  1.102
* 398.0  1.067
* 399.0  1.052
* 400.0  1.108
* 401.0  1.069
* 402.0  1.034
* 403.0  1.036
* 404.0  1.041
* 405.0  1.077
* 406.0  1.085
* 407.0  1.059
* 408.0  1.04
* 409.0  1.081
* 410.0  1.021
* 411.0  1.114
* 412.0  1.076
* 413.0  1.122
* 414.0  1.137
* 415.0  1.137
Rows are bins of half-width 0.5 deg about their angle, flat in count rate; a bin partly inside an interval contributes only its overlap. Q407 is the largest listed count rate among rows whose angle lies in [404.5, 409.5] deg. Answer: 1.085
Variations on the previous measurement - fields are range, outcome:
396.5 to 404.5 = 1.108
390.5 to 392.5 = 1.158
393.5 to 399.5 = 1.102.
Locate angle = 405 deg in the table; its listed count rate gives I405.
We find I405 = 1.077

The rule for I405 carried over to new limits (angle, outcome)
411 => 1.114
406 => 1.085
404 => 1.041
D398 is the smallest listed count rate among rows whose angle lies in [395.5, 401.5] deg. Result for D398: 1.038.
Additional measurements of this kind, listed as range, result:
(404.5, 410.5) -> 1.021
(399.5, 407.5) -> 1.034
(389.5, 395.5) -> 1.068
